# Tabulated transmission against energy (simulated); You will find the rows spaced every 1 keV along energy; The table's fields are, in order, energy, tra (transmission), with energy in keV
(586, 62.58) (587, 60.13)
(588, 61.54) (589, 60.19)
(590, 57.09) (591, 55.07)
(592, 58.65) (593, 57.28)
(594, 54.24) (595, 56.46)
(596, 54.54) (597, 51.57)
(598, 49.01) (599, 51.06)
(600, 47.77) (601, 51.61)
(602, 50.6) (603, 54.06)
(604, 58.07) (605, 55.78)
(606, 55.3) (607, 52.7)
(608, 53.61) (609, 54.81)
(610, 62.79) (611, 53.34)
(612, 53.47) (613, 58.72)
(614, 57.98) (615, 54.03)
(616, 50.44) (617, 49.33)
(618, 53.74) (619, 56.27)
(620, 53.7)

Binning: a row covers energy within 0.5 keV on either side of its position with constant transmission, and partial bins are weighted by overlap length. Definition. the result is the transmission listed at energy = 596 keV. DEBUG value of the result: 54.54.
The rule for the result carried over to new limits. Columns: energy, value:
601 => 51.61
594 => 54.24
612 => 53.47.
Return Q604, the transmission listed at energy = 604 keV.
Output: 58.07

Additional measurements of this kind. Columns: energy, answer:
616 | 50.44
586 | 62.58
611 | 53.34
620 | 53.7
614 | 57.98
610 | 62.79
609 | 54.81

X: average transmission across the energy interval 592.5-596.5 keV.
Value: 55.6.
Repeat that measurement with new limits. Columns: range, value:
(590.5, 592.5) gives 56.9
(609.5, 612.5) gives 56.5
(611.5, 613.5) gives 56.1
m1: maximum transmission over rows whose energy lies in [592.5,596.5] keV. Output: 57.28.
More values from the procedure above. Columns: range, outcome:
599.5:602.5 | 51.61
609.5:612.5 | 62.79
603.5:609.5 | 58.07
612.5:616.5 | 58.72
